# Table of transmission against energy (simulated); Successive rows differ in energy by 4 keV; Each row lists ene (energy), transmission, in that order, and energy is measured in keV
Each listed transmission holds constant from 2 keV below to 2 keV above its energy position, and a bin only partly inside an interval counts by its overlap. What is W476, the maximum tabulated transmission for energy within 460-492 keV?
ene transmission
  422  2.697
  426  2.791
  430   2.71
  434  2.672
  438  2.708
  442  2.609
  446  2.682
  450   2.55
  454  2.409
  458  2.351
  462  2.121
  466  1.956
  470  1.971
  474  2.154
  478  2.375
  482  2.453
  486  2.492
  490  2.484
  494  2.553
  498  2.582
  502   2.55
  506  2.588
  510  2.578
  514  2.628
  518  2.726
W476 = 2.492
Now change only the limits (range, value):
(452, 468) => 2.409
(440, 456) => 2.682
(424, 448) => 2.791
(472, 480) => 2.375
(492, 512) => 2.588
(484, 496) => 2.553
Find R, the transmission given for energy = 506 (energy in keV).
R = 2.588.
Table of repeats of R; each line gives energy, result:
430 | 2.71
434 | 2.672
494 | 2.553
